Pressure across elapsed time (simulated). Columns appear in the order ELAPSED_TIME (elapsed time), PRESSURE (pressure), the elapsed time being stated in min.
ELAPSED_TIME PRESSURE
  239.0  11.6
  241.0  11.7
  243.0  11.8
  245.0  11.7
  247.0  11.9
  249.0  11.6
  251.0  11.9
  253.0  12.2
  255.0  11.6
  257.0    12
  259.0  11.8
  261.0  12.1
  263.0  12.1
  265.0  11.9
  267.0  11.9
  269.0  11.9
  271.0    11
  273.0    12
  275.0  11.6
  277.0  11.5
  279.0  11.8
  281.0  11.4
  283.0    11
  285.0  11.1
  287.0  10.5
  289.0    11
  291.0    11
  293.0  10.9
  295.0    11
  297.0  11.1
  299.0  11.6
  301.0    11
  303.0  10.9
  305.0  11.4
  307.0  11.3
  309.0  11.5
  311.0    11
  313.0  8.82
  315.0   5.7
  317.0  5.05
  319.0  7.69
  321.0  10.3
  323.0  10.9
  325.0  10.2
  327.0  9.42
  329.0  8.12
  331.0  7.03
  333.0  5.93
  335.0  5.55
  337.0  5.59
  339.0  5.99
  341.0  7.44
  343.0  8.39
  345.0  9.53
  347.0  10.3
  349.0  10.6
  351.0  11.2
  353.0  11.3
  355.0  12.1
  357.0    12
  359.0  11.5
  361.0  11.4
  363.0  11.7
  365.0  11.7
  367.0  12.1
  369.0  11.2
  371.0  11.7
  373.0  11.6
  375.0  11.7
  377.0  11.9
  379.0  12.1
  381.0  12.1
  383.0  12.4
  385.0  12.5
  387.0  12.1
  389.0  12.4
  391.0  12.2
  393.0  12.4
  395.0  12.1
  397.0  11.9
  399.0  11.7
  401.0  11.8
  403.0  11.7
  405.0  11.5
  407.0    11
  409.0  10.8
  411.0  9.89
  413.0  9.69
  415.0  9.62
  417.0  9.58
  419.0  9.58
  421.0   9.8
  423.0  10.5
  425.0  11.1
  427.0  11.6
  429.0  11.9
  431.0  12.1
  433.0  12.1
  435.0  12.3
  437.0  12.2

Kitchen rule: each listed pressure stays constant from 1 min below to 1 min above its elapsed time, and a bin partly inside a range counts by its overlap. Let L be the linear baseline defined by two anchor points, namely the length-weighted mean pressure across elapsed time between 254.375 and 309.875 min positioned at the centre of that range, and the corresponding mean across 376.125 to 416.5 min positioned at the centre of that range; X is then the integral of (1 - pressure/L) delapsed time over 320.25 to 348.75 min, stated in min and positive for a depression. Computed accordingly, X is 8.1 min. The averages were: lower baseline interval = 11.4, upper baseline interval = 11.6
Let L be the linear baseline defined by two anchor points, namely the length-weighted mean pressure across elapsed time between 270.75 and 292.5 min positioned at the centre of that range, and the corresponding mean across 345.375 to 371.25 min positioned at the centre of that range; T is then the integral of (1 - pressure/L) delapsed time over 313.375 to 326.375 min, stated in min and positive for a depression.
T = 3.4 min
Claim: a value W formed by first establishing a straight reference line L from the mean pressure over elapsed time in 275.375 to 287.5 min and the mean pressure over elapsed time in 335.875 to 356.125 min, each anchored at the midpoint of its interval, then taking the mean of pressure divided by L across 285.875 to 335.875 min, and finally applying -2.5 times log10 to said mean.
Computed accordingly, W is 0.09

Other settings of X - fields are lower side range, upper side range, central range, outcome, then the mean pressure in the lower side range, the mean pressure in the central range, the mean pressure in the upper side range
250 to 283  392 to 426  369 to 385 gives -1.2 min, 11.8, 11.9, 10.9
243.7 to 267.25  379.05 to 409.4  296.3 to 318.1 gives 3.6 min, 11.9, 9.92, 11.9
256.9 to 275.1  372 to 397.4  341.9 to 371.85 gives 2.4 min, 11.8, 11.1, 12.1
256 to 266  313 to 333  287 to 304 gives -2.0 min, 12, 11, 8.18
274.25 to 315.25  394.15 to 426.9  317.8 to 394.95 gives 3.2 min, 10.9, 10.4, 10.8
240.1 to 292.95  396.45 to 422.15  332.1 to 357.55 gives 5.0 min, 11.6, 8.87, 10.6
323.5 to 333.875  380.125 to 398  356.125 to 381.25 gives -1.9 min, 8.3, 11.7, 12.2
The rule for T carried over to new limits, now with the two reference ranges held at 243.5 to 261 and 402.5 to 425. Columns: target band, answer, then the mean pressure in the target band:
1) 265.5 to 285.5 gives 0.2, 11.5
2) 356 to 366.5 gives -0.8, 11.7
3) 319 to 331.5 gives 2.1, 9.29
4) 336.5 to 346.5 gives 3.1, 7.62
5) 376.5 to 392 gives -2.4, 12.2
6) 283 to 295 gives 0.6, 10.9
